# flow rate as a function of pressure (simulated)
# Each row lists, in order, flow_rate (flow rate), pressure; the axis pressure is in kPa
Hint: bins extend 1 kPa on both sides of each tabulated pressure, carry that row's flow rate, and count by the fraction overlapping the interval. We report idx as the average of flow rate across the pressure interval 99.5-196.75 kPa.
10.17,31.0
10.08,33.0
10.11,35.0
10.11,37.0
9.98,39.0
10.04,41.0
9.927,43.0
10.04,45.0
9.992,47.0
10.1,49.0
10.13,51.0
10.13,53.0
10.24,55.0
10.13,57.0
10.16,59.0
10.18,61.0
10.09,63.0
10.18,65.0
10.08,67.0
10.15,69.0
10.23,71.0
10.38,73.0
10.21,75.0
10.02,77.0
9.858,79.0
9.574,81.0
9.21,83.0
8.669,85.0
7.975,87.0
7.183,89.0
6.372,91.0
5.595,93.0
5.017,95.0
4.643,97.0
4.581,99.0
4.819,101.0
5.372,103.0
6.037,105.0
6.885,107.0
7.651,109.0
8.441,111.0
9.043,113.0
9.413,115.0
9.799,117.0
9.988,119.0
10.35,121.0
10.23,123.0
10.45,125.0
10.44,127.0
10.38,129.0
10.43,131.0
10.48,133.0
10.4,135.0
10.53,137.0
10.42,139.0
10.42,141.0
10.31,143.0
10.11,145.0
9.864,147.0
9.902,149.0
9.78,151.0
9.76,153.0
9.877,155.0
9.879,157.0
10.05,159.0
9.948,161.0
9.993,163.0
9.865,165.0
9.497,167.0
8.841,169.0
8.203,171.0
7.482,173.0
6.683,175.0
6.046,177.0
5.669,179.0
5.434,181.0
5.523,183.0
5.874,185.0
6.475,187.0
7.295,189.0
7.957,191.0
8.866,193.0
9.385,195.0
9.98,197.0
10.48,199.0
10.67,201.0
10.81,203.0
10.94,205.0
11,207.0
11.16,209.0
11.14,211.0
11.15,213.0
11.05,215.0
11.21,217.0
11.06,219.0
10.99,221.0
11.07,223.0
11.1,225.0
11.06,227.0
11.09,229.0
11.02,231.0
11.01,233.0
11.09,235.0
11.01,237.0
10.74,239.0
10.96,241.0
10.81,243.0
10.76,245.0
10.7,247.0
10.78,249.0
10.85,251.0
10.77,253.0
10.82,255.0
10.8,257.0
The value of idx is 8.75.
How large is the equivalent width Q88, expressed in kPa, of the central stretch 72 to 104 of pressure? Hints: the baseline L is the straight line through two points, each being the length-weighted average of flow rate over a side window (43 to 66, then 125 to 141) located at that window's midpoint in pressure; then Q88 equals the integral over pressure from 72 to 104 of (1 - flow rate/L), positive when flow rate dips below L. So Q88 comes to 8.7 kPa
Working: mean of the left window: 10.1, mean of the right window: 10.4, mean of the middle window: 7.47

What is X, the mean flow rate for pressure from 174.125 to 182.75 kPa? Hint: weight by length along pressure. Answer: 5.91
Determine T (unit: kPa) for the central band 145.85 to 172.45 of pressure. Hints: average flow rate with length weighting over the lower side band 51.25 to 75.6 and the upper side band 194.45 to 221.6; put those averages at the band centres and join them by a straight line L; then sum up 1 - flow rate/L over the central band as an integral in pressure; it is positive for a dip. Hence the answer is 2.45 kPa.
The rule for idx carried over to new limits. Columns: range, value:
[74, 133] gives 8.27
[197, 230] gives 11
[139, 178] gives 9.32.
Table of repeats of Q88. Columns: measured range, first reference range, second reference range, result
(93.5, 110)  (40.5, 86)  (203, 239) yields 7.45 kPa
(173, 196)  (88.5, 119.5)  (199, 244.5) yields 6.74 kPa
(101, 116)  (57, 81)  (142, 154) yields 3.99 kPa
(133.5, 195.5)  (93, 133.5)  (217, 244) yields 3.82 kPa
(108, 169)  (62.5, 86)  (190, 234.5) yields 2.00 kPa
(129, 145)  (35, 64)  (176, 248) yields -0.76 kPa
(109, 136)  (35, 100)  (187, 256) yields -0.76 kPa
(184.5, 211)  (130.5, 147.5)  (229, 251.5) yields 3.07 kPa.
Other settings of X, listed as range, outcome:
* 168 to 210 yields 8.32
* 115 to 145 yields 10.3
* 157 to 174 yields 9.27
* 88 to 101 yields 5.51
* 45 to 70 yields 10.1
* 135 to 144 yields 10.4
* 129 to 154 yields 10.2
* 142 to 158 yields 9.94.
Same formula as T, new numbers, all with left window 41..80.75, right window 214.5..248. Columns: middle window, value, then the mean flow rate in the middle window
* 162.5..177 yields 3.0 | 8.43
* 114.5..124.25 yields 0.4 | 10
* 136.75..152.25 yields 0.6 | 10.1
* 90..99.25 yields 4.5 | 5.3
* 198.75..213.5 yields -0.1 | 10.9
